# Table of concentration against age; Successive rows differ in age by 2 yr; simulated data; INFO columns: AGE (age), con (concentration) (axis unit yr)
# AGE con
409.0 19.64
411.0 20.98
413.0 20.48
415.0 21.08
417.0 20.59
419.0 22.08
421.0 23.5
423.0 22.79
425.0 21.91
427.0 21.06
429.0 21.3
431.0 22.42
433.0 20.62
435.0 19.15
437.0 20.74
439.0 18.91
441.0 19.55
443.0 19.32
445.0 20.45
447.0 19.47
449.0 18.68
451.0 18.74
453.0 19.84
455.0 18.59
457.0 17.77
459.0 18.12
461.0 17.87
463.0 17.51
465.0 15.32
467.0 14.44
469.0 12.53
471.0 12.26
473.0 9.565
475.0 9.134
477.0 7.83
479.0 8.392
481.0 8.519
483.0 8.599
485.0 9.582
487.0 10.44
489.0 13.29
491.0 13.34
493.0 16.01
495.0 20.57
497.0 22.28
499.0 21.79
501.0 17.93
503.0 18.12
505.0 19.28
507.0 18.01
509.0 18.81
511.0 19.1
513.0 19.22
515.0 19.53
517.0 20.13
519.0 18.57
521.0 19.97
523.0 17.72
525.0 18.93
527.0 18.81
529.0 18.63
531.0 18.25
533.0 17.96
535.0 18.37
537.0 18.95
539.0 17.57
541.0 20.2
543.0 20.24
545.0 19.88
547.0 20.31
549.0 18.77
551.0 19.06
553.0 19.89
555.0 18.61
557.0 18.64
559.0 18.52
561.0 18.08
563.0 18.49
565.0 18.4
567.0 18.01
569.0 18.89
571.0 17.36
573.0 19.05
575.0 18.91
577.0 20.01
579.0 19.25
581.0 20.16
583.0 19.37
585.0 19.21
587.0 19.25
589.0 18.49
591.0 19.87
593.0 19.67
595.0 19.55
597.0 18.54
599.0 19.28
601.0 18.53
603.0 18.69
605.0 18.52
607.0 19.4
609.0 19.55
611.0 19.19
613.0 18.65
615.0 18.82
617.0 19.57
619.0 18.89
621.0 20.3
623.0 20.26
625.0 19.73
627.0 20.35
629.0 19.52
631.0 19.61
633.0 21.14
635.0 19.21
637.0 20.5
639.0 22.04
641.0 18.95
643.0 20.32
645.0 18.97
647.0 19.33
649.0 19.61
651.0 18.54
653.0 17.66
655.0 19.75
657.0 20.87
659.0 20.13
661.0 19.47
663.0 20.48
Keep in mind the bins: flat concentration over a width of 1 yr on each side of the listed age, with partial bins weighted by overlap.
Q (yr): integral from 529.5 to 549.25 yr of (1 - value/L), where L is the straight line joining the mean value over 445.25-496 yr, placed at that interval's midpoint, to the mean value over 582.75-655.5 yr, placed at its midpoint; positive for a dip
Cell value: -2.8 yr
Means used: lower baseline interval 14.3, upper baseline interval 19.4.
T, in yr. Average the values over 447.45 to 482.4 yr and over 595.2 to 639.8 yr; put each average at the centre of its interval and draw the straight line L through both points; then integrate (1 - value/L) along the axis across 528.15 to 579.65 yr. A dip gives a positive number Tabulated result -4.3 yr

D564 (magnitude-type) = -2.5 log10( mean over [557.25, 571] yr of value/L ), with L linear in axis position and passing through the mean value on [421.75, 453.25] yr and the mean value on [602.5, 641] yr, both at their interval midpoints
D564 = 0.088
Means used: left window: 20.3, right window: 19.7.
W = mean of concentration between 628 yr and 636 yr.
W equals 19.9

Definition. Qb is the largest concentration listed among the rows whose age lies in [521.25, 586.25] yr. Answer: 20.31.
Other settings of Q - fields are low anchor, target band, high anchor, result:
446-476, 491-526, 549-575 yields -3.6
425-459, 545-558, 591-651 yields 0.2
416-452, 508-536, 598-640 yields 1.8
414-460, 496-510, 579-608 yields 0.3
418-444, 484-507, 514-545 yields 3.5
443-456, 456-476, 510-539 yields 4.9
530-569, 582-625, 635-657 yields 0.1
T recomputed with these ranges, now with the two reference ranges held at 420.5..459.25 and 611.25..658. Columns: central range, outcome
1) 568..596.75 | 0.87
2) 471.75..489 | 9.24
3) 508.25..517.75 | 0.29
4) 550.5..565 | 0.83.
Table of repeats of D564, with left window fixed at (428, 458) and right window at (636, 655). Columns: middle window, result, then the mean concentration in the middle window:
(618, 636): -0.02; 19.9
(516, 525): 0.03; 19.1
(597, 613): 0.03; 19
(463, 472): 0.36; 14.1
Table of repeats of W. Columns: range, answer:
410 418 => 20.8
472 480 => 8.73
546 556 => 19.3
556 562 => 18.4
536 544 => 19.2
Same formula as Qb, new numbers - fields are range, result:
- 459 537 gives 22.28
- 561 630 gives 20.35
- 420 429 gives 23.5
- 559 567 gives 18.52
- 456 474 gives 18.12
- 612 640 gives 22.04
